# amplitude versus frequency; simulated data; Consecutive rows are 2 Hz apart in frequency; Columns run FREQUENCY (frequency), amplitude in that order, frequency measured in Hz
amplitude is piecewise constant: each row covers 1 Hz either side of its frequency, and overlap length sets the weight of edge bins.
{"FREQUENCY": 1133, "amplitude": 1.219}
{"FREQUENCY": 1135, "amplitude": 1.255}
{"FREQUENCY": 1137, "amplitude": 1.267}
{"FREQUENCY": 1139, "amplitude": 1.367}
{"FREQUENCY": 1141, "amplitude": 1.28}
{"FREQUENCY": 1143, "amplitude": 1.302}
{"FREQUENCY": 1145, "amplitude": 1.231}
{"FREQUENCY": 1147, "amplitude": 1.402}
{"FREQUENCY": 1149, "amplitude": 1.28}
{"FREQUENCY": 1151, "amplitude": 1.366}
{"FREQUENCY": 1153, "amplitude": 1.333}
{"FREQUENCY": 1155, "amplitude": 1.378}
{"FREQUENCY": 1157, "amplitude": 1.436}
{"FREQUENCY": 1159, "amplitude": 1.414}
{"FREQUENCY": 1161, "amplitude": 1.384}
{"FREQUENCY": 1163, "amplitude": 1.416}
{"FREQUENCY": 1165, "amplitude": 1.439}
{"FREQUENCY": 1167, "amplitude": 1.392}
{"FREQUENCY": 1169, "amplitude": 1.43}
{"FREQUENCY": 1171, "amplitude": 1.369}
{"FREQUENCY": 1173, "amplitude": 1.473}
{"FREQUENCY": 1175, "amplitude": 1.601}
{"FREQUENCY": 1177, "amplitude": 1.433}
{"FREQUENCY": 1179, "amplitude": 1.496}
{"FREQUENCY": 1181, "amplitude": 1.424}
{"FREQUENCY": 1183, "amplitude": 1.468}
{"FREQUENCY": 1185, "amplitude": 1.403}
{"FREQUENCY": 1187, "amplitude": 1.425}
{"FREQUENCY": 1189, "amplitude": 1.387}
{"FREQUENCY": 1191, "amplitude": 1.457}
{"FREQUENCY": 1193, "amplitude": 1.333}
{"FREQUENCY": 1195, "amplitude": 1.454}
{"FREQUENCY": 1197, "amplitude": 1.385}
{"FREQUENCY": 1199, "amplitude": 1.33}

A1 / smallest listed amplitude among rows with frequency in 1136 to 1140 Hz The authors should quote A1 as 1.267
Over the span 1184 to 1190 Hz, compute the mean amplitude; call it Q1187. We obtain 1.41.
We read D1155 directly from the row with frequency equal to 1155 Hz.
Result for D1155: 1.378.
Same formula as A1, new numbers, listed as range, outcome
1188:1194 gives 1.333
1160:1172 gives 1.369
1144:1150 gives 1.231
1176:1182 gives 1.424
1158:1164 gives 1.384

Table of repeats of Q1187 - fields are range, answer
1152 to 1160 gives 1.39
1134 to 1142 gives 1.29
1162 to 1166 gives 1.43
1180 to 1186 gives 1.43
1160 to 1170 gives 1.41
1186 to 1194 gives 1.4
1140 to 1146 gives 1.27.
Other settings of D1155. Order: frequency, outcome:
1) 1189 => 1.387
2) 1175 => 1.601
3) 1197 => 1.385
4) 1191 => 1.457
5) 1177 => 1.433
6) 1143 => 1.302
